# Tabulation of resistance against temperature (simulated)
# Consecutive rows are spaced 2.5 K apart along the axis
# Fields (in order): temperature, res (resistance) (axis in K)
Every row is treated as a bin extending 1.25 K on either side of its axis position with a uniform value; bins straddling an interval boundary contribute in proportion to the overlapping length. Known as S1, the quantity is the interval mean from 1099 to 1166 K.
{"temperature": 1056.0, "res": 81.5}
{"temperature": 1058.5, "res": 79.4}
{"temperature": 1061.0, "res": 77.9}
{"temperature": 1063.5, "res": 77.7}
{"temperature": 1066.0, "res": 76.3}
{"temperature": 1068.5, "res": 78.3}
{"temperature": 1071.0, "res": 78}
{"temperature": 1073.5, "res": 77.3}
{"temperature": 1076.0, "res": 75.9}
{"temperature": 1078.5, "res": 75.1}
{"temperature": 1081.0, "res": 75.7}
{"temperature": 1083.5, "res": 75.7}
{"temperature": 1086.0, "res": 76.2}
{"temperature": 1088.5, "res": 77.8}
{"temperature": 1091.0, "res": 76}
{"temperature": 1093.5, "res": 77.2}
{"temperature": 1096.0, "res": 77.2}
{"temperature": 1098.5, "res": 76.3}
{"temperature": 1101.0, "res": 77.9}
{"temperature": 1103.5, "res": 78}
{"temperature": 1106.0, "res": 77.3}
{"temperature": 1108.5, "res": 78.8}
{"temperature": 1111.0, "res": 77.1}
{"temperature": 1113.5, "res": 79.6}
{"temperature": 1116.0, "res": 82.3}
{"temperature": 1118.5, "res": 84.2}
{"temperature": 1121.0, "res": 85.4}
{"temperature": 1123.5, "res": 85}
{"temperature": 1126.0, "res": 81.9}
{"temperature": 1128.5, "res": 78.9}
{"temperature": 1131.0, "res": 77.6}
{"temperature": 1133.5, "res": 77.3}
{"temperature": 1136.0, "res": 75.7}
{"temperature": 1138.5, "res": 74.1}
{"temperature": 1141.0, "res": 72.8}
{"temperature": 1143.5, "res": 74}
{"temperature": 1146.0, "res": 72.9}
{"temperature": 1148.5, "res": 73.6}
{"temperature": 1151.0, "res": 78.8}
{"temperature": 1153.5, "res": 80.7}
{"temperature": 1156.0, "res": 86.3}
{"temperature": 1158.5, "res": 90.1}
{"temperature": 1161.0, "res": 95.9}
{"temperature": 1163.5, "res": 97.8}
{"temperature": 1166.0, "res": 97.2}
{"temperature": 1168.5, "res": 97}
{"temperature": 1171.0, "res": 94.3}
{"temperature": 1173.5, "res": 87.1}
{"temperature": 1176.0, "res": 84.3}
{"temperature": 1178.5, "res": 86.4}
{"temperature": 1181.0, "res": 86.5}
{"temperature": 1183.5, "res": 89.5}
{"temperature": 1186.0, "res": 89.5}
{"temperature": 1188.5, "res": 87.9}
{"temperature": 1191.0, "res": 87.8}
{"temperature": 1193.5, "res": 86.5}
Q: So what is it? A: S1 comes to 80.8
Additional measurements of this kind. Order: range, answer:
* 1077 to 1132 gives 78.7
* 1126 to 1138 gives 77.6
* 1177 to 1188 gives 87.9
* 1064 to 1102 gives 76.7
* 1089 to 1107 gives 77.2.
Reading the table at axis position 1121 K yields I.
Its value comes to 85.4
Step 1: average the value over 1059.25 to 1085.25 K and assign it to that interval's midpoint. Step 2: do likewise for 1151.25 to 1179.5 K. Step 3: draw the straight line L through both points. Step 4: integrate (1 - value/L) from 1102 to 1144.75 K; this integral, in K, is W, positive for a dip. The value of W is 2.7 K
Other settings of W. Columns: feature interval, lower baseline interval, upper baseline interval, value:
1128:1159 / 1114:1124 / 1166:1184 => 3.2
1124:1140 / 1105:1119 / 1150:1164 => 1.0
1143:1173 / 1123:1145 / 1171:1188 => -1.4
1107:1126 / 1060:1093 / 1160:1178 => 0.5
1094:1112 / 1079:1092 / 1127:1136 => -0.2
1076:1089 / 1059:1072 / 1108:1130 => 0.5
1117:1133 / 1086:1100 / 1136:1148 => -1.5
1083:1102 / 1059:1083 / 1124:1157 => 0.1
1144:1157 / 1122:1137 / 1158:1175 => 1.5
